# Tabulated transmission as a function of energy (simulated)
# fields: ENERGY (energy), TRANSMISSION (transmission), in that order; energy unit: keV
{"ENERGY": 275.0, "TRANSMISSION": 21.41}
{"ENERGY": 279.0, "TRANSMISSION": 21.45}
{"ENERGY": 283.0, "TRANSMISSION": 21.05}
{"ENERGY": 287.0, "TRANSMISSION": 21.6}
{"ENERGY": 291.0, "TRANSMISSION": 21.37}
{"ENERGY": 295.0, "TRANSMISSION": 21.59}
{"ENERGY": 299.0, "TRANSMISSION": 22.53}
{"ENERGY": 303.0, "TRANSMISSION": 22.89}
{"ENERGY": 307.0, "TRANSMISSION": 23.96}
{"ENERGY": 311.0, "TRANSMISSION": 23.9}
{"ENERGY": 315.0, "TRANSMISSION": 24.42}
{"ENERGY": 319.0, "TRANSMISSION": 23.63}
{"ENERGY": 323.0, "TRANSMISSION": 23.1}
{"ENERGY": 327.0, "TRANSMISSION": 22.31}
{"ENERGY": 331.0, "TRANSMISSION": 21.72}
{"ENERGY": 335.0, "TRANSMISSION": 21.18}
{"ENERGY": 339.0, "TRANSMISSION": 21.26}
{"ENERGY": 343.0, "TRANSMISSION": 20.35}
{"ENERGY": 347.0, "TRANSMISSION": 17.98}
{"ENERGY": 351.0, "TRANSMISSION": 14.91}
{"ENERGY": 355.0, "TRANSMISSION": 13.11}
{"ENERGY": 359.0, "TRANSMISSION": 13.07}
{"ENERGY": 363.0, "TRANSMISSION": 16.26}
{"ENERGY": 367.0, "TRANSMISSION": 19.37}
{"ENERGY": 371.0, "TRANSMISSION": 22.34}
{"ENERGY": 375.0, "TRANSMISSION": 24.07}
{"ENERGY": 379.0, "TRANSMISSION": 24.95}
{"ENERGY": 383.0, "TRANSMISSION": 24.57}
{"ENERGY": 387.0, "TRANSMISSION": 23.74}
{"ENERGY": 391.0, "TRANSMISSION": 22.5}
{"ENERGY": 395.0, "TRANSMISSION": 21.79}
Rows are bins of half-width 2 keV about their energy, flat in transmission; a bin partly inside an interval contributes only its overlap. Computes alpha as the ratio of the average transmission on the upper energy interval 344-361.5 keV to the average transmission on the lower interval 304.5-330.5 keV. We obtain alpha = 0.6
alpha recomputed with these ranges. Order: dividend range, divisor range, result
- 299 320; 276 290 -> 1.11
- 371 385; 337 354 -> 1.32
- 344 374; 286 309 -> 0.76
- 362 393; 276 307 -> 1.02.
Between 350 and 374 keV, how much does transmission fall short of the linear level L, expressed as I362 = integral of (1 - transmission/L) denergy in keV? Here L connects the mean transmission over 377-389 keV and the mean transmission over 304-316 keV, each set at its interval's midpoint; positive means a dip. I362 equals 7.3 keV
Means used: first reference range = 24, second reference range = 24.4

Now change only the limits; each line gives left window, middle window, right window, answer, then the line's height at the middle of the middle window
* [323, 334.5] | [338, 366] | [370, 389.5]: 7.7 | 23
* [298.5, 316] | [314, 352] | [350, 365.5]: -4.4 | 18.9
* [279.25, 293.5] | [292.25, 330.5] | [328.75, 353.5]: -4.8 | 20.5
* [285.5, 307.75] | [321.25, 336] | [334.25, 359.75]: -2.3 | 19.2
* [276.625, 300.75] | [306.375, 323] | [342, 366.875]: -3.9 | 19.4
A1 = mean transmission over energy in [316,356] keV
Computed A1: 20.2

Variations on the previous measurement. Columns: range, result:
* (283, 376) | 20.7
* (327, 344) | 21.3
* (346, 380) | 18.3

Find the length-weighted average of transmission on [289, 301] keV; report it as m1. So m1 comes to 21.8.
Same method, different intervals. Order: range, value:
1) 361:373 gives 19.3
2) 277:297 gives 21.4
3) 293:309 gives 22.7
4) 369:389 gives 23.9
